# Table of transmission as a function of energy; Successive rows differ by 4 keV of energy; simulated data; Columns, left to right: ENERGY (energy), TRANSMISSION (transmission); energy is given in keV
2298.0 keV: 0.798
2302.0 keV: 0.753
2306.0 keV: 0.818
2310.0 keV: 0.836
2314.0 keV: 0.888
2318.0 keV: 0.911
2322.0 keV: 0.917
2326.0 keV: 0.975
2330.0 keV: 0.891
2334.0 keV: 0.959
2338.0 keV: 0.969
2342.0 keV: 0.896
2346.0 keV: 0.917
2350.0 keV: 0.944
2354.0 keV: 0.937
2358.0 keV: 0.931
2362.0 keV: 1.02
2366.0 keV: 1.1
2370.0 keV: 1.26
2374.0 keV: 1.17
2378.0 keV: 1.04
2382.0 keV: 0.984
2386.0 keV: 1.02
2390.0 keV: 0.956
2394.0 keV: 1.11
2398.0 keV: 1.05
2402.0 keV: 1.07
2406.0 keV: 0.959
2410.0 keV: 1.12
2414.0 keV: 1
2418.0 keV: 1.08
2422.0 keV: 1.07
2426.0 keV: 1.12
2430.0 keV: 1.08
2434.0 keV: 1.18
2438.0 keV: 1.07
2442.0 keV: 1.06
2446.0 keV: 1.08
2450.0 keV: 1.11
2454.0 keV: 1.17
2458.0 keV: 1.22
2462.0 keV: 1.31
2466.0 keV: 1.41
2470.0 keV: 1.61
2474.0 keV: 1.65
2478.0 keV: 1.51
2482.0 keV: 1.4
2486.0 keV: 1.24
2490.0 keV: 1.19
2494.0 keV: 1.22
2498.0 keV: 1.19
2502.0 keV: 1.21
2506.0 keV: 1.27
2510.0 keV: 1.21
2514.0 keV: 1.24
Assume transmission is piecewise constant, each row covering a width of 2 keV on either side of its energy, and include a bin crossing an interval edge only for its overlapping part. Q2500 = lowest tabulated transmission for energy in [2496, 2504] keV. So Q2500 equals 1.19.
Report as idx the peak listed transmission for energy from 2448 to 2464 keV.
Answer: 1.31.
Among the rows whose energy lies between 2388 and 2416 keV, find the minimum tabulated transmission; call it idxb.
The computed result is 0.956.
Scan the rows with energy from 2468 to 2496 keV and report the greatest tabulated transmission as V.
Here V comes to 1.65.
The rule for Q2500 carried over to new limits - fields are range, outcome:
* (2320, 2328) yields 0.917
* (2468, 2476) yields 1.61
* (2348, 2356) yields 0.937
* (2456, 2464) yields 1.22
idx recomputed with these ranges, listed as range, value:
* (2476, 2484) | 1.51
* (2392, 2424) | 1.12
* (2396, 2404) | 1.07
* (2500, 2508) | 1.27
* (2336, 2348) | 0.969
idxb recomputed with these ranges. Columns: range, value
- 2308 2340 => 0.836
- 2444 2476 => 1.08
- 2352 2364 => 0.931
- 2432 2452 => 1.06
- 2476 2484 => 1.4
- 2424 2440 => 1.07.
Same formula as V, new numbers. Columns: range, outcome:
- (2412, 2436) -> 1.18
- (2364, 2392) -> 1.26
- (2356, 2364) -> 1.02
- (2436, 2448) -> 1.08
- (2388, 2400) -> 1.11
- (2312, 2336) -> 0.975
